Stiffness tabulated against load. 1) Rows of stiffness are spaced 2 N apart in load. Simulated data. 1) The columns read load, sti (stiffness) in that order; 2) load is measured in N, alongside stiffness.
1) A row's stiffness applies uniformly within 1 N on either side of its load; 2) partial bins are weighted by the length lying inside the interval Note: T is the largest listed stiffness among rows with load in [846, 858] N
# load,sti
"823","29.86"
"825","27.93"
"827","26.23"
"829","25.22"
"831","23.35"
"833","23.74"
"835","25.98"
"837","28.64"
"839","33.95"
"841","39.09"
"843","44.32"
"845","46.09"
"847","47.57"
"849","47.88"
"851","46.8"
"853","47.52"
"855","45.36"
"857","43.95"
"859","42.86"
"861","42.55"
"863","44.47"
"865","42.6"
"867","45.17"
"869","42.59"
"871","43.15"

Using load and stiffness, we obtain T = 47.88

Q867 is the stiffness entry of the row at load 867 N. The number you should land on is 45.17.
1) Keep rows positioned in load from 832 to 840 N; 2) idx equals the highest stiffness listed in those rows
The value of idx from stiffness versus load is 33.95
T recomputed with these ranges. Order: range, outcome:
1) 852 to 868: 47.52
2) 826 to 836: 26.23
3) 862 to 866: 44.47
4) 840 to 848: 47.57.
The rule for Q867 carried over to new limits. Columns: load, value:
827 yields 26.23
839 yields 33.95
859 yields 42.86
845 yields 46.09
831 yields 23.35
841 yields 39.09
